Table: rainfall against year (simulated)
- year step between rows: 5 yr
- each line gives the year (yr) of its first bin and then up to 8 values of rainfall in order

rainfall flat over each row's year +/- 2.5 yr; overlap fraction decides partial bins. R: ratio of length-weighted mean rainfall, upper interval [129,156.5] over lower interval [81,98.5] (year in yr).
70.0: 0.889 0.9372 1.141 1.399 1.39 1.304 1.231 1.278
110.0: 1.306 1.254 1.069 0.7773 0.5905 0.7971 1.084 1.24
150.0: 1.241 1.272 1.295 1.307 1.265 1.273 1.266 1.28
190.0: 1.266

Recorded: 0.8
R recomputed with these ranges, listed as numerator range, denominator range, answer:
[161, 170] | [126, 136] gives 1.87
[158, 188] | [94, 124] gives 1.05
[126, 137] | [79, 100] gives 0.53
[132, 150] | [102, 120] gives 0.85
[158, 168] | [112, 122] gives 1.11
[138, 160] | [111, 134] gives 1.30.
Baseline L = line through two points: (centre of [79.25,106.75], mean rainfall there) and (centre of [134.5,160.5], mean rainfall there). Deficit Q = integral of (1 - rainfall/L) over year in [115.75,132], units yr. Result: 4.8 yr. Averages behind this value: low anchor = 1.3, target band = 0.867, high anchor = 1.17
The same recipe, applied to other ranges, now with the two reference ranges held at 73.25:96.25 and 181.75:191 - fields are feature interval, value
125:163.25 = 6.10 yr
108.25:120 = 0.15 yr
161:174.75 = -0.19 yr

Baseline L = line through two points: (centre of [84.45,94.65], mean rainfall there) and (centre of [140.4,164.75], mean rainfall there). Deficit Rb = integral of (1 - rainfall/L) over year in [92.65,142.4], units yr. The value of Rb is 9.6 yr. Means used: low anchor 1.37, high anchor 1.25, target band 1.07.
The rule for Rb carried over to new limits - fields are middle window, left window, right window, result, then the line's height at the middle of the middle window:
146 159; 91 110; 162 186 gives 0.2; 1.28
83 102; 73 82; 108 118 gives -3.3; 1.14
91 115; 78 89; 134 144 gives -1.9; 1.19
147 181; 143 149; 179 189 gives -0.5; 1.26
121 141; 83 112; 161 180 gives 7.5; 1.3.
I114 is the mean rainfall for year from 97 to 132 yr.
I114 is 1.08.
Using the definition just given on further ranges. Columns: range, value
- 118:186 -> 1.12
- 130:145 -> 0.932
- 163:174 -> 1.28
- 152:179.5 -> 1.28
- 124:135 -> 0.697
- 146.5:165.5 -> 1.27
